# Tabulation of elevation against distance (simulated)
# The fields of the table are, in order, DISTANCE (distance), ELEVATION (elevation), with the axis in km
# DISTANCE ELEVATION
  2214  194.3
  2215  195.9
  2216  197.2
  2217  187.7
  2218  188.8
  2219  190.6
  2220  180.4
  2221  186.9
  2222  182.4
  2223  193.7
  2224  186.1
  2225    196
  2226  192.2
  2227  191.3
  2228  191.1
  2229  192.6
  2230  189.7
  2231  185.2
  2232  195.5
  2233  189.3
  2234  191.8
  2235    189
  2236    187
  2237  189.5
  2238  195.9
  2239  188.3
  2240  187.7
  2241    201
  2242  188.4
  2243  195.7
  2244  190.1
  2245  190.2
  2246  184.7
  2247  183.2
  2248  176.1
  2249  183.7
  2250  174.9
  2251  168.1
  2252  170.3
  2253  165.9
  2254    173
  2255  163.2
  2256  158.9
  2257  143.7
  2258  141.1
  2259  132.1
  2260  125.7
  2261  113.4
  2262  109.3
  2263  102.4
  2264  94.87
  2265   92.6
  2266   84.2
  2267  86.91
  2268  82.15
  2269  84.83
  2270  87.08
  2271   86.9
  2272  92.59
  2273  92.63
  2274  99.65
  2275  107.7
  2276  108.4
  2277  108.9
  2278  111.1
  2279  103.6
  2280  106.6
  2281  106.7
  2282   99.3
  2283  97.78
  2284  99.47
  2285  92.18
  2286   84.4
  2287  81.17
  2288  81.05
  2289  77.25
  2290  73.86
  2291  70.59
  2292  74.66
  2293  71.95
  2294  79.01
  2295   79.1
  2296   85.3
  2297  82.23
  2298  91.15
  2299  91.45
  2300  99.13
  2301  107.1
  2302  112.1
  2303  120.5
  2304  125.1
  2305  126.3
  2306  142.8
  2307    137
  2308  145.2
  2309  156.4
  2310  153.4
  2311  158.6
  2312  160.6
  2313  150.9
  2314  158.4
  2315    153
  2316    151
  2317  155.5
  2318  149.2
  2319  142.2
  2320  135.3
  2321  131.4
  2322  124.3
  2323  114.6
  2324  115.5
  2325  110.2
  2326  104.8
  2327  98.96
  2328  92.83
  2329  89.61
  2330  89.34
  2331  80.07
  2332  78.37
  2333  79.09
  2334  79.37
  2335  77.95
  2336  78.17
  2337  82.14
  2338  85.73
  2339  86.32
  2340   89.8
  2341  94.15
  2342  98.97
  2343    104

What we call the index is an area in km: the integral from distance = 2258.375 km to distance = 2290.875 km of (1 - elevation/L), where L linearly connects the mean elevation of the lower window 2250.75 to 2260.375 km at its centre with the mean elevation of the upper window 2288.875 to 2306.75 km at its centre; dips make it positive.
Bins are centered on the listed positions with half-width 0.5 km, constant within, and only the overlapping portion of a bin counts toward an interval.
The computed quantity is 7.79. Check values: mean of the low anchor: 154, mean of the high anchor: 95.9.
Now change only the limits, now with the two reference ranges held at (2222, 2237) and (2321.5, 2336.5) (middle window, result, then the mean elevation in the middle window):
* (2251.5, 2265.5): 2.4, 135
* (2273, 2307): 8.7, 97.4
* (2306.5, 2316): -3.5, 153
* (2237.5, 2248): -0.7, 190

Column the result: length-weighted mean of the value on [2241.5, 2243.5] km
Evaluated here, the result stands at 192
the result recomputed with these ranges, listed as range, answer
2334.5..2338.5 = 81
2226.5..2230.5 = 191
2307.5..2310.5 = 152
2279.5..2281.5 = 107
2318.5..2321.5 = 136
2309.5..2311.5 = 156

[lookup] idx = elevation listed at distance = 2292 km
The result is 74.66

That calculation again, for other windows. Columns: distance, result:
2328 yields 92.83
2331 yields 80.07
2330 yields 89.34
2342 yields 98.97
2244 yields 190.1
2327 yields 98.96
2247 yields 183.2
